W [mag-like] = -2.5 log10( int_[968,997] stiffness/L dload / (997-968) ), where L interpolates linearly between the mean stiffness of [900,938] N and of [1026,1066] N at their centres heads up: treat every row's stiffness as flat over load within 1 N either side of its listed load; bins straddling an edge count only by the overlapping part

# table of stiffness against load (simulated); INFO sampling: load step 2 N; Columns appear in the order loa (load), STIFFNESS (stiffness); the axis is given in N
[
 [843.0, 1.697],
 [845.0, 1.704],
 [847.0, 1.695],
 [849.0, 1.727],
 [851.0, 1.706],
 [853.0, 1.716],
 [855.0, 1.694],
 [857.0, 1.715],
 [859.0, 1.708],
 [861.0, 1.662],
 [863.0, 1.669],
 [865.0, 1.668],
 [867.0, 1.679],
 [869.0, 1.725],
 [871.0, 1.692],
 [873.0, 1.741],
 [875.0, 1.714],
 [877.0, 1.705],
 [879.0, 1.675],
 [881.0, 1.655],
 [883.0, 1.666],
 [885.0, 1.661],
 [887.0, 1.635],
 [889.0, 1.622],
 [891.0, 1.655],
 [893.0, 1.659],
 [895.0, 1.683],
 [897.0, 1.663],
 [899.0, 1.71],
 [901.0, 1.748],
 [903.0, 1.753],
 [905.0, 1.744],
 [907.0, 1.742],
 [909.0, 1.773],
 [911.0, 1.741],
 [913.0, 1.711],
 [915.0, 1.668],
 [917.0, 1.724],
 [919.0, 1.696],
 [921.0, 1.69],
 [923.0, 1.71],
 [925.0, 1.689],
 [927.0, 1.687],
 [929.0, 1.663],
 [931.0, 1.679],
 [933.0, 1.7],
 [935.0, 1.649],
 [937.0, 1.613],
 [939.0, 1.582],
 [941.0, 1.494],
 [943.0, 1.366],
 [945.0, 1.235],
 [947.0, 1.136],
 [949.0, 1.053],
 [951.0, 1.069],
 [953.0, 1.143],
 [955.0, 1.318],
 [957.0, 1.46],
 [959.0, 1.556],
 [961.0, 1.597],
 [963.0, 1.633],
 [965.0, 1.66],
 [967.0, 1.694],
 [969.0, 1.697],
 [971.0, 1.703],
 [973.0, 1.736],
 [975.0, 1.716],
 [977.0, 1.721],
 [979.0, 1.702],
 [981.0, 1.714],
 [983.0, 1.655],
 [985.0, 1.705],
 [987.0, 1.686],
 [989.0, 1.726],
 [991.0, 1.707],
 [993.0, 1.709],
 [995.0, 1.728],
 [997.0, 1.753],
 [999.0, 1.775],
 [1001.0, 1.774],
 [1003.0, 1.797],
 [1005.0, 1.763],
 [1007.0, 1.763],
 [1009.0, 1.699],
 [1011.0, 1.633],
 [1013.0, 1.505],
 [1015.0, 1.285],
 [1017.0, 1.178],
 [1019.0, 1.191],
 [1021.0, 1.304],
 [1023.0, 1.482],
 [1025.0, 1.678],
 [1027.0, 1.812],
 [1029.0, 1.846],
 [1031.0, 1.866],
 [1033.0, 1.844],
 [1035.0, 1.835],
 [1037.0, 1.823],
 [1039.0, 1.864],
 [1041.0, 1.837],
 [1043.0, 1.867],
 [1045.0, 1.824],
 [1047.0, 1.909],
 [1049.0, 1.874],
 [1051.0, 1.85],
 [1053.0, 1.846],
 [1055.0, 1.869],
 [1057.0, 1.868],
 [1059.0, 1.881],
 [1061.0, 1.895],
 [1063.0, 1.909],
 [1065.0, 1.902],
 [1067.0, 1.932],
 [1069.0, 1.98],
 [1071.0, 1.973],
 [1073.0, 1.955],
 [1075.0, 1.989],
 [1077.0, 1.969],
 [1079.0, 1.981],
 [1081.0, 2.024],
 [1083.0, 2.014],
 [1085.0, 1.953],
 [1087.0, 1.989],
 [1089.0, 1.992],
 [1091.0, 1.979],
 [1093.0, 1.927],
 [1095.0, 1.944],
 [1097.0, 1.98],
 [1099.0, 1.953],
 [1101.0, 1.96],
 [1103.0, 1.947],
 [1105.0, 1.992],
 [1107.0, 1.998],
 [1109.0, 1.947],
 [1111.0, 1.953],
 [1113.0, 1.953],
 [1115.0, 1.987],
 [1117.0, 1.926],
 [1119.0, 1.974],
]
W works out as 0.05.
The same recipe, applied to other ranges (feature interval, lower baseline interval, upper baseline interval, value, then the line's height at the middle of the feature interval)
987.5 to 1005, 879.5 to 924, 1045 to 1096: 0.05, 1.83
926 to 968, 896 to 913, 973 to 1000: 0.17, 1.72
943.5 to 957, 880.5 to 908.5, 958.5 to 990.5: 0.38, 1.68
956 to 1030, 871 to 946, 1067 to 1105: 0.11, 1.81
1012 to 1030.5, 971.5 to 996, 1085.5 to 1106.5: 0.21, 1.79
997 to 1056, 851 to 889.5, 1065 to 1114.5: 0.11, 1.89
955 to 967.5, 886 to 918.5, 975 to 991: 0.09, 1.7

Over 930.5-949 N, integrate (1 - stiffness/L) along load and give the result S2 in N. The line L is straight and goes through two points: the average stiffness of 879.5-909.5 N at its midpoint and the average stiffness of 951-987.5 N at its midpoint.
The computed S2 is 1.9 N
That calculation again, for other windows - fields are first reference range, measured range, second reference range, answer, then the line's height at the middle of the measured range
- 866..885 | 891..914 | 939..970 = -1.7 N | 1.6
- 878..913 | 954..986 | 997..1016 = 0.7 N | 1.68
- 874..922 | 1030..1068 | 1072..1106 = 0.9 N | 1.92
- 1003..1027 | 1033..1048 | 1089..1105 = -1.7 N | 1.66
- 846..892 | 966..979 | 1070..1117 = 0.8 N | 1.82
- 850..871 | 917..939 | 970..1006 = 0.5 N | 1.71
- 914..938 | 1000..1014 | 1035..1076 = 0.8 N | 1.81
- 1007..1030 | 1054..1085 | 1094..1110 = -2.6 N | 1.79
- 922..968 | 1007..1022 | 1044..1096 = 2.7 N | 1.74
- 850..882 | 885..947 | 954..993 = 1.0 N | 1.68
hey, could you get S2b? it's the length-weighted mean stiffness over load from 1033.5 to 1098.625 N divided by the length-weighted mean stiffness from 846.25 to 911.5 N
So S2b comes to 1.13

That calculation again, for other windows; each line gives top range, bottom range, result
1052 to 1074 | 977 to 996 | 1.12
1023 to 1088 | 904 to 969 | 1.21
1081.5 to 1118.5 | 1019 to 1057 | 1.11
